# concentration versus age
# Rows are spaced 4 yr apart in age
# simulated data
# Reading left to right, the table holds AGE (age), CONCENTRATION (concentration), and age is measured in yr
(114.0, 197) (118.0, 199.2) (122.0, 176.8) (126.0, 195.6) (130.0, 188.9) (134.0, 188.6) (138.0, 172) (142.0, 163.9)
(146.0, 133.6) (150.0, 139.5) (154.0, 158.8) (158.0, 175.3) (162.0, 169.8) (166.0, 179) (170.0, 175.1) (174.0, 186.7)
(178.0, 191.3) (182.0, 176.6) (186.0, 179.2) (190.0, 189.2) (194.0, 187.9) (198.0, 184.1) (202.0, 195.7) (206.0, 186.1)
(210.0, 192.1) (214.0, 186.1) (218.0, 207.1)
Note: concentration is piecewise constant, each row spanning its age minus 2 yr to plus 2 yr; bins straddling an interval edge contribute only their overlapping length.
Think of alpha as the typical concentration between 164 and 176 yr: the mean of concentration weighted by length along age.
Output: 180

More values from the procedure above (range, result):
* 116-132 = 190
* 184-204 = 187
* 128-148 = 169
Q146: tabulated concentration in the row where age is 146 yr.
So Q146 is 133.6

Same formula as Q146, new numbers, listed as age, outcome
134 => 188.6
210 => 192.1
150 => 139.5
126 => 195.6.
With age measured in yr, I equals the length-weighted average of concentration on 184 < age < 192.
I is 184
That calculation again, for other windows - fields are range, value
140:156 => 149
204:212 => 189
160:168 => 174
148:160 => 158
